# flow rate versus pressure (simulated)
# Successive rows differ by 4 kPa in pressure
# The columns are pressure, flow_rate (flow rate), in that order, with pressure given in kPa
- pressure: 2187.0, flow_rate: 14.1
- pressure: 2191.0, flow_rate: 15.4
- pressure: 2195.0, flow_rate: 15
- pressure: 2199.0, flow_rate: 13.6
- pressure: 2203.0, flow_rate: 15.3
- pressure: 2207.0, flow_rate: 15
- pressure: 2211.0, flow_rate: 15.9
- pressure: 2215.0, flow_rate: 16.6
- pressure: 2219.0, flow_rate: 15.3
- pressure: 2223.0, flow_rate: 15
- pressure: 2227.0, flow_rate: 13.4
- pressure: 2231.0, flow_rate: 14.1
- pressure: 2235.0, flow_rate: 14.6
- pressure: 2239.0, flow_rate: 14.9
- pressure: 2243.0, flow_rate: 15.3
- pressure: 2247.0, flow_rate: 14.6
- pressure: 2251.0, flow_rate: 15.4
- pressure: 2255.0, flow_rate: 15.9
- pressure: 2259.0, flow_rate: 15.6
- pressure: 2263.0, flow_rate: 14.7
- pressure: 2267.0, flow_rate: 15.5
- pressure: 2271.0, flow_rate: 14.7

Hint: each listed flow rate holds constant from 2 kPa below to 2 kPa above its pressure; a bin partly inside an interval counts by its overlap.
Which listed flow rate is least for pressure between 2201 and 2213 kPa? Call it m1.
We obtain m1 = 15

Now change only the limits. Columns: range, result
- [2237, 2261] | 14.6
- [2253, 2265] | 14.7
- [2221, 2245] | 13.4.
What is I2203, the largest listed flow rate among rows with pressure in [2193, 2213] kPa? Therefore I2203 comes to 15.9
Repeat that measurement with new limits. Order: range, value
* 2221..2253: 15.4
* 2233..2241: 14.9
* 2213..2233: 16.6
